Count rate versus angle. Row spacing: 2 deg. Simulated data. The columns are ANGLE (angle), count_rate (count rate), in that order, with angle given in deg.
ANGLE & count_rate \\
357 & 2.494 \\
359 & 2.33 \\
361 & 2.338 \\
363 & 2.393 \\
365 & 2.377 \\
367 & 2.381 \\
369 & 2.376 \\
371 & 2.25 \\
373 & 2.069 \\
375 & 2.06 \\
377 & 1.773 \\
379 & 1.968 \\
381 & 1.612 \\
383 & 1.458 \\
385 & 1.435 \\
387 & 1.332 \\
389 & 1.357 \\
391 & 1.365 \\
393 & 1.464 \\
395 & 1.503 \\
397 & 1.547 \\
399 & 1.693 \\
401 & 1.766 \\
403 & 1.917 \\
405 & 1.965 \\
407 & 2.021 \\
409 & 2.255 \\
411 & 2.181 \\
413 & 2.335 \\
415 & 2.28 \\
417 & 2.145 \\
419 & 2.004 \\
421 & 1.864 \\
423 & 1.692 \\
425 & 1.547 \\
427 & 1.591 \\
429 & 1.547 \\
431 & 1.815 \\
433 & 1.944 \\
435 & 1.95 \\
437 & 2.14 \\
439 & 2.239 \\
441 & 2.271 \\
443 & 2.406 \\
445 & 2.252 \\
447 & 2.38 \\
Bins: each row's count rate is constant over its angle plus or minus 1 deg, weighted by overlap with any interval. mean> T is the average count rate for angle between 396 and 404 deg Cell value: 1.73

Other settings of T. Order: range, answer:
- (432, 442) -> 2.11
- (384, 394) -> 1.39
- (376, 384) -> 1.7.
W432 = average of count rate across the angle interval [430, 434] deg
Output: 1.88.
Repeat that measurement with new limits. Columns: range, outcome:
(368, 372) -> 2.31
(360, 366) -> 2.37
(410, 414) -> 2.26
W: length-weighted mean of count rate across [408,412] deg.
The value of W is 2.22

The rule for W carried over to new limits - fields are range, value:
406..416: 2.21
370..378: 2.04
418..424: 1.85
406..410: 2.14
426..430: 1.57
